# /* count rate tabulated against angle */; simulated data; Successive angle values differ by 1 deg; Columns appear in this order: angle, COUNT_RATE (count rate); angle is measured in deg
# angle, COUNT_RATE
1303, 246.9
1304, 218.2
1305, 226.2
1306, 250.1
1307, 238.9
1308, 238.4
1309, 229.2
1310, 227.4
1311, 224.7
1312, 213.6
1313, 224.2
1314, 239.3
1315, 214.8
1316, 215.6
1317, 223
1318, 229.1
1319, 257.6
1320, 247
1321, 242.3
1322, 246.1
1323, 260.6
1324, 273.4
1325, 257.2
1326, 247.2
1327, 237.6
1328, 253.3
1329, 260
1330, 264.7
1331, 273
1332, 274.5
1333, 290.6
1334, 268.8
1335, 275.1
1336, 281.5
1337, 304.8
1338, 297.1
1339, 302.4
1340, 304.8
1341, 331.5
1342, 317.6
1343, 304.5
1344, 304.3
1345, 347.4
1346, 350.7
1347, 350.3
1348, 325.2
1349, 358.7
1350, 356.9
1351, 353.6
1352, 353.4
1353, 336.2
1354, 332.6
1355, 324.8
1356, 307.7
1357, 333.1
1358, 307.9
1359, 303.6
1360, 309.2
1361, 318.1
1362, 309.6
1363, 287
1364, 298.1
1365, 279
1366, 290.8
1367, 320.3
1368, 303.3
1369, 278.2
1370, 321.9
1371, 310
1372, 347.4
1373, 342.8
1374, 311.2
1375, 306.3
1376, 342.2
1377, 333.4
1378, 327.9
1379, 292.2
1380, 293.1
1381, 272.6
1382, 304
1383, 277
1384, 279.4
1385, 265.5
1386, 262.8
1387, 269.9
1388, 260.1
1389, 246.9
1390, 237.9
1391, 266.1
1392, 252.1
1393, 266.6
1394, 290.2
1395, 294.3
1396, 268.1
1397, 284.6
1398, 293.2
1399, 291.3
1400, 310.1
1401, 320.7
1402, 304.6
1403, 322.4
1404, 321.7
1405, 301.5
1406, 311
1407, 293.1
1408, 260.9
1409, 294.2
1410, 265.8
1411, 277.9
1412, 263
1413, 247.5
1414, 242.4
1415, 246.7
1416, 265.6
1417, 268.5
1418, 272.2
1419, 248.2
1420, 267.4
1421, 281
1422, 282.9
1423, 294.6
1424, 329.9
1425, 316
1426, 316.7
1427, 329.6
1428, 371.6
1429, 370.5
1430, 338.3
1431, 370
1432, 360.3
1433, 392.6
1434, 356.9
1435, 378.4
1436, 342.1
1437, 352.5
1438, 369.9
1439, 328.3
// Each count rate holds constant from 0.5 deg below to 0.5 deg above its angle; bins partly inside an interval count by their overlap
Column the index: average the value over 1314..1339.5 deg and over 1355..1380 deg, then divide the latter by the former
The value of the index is 1.20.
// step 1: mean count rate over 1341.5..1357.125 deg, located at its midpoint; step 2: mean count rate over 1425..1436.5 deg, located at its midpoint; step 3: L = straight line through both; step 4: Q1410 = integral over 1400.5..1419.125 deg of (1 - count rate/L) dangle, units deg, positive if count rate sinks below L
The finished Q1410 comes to 3.66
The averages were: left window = 335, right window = 355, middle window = 281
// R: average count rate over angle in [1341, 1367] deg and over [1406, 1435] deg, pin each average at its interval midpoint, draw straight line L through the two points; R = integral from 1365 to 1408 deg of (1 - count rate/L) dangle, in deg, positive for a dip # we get 2.5 deg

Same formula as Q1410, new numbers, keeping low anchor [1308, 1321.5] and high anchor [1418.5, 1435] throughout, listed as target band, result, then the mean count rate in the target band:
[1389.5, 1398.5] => 0.8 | 273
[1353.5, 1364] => -1.7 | 313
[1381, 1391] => 0.9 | 267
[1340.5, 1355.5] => -4.5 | 337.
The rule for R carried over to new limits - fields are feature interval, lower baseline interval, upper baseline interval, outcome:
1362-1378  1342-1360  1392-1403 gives 0.2 deg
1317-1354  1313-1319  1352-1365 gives -3.3 deg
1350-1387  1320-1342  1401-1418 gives -4.3 deg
